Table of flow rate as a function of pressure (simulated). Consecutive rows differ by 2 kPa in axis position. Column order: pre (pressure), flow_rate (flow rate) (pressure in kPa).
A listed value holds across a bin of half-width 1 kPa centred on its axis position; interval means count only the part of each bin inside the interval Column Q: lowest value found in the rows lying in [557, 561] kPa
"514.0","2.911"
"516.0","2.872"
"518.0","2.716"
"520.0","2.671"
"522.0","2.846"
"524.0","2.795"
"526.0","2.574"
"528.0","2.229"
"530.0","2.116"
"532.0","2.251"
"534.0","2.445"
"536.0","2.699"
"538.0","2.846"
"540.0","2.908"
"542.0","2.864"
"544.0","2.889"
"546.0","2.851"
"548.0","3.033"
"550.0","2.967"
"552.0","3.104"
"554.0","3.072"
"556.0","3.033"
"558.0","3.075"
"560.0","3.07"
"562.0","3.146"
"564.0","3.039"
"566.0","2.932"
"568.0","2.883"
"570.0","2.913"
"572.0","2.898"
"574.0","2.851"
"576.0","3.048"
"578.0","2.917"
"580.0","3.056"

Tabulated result 3.07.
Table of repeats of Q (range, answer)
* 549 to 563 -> 2.967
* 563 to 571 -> 2.883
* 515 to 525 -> 2.671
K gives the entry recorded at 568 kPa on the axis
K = 2.883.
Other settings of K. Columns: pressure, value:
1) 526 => 2.574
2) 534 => 2.445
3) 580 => 3.056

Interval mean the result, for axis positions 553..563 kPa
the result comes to 3.08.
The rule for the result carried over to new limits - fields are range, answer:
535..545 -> 2.84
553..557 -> 3.05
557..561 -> 3.07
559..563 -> 3.11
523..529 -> 2.53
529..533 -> 2.18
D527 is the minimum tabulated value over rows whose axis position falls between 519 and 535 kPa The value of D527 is 2.116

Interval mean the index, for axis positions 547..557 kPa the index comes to 3.04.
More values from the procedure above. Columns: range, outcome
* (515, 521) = 2.75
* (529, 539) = 2.47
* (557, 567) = 3.05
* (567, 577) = 2.92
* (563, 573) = 2.93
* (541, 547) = 2.87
